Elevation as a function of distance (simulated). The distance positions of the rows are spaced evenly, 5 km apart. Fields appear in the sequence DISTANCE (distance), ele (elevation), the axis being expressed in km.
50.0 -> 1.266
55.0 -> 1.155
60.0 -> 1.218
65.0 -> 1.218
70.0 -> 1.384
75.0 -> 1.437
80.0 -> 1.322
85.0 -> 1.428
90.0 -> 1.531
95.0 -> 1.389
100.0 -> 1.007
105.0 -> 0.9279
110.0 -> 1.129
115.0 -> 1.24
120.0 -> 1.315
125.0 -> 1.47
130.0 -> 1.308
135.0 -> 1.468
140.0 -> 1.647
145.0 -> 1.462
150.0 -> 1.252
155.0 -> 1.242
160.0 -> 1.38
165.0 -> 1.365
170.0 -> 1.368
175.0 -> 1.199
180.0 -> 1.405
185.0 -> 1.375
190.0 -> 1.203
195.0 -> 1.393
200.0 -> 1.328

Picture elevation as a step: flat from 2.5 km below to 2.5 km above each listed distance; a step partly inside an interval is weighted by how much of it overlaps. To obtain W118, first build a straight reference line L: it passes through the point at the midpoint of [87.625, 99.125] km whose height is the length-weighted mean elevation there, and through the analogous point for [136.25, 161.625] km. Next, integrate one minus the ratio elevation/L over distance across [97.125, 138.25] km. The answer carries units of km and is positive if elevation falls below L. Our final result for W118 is 4.58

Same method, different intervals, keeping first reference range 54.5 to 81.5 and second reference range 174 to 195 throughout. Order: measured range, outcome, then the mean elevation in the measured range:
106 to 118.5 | 1.34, 1.16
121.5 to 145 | -2.85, 1.47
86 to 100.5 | -0.69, 1.36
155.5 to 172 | -0.56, 1.36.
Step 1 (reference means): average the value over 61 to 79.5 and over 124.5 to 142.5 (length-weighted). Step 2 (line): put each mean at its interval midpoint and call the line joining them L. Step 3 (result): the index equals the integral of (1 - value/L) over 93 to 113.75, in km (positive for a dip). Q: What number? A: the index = 4.3 km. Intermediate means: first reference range 1.33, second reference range 1.47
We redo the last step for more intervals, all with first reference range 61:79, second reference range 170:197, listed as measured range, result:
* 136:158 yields -1.4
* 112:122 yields 0.4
